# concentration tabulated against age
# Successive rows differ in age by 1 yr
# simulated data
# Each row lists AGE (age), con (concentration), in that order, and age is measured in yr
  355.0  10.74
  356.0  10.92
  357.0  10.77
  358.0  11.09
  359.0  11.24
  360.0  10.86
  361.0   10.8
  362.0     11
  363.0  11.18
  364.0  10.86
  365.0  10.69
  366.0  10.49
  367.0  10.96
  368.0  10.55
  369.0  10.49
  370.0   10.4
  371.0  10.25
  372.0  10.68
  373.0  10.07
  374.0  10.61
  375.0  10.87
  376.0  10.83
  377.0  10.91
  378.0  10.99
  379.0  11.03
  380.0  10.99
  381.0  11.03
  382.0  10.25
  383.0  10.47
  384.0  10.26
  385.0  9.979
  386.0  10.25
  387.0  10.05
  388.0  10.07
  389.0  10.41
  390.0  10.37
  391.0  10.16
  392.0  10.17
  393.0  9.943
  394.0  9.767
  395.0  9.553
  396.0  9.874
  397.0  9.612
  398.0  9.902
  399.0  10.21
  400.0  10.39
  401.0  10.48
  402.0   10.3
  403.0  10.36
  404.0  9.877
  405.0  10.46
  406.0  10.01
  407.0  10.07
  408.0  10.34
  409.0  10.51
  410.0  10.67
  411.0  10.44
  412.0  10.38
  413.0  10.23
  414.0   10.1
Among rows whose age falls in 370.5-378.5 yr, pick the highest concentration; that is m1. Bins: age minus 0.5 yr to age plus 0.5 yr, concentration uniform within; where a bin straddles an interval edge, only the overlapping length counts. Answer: 10.99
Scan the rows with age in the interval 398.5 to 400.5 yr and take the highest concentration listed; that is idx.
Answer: 10.39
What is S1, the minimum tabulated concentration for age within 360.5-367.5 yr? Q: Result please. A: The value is 10.49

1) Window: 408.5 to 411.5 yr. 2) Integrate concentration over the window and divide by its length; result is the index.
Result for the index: 10.5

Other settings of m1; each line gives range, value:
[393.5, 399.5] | 10.21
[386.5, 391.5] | 10.41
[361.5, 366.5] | 11.18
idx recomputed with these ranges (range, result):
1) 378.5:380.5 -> 11.03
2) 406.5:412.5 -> 10.67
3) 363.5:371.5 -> 10.96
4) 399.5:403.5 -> 10.48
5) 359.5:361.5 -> 10.86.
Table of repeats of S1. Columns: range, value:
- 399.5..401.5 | 10.39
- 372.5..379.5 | 10.07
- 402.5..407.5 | 9.877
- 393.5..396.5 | 9.553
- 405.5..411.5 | 10.01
